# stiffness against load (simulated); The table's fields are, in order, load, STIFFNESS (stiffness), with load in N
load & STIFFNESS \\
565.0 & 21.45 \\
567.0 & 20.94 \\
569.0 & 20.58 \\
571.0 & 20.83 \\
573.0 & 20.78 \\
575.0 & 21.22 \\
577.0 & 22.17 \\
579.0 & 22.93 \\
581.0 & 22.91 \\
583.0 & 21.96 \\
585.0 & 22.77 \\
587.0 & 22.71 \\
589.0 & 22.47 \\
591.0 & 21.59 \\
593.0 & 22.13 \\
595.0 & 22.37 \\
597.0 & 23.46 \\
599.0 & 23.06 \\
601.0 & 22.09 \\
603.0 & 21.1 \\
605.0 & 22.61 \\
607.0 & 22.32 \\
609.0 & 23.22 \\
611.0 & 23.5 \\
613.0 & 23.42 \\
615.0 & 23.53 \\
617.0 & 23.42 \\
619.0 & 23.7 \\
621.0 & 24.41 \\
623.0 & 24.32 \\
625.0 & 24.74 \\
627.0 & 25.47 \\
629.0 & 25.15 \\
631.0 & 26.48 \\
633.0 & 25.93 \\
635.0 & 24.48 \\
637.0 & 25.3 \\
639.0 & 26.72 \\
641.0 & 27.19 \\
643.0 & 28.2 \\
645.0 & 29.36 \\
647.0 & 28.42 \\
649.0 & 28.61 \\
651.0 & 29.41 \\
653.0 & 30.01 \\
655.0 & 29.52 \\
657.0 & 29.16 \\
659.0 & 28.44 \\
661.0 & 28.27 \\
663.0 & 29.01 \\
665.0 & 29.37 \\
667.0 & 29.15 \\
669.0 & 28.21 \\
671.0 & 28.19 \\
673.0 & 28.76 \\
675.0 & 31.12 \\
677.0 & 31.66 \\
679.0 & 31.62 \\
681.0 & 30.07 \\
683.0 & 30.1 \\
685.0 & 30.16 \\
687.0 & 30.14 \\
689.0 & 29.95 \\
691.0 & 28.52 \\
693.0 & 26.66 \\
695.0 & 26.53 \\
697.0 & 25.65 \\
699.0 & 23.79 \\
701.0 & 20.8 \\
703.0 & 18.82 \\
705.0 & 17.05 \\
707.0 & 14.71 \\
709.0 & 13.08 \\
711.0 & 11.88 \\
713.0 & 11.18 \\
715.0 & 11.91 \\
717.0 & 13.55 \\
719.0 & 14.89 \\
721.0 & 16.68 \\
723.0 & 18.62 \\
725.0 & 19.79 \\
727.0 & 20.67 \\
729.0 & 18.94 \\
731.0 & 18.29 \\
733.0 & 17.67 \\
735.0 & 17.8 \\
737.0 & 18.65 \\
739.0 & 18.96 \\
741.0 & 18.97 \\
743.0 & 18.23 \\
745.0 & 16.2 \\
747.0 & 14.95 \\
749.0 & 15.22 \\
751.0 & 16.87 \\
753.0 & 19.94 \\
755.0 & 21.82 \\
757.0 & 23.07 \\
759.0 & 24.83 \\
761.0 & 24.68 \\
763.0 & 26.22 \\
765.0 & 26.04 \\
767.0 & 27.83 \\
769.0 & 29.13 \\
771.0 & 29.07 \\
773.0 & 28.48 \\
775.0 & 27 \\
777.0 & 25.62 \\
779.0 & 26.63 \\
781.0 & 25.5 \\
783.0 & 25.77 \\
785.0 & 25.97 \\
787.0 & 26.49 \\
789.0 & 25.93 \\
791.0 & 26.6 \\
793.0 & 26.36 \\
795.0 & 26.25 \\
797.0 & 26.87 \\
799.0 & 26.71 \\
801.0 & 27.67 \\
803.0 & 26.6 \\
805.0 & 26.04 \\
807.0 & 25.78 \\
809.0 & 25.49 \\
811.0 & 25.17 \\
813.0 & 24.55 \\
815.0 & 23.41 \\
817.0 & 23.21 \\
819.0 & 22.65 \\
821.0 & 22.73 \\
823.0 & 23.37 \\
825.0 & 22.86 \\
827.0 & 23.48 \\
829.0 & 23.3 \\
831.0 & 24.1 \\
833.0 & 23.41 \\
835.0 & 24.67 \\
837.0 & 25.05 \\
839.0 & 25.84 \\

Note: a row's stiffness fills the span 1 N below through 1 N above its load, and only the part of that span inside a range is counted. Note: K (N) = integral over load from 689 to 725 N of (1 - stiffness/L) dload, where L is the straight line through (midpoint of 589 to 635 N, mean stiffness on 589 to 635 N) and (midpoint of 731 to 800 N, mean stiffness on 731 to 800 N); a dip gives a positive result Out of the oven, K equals 7.0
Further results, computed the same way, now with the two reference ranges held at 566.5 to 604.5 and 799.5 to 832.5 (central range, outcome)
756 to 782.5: -2.8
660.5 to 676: -4.2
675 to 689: -4.6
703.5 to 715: 4.8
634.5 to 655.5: -4.9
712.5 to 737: 6.9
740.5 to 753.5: 3.7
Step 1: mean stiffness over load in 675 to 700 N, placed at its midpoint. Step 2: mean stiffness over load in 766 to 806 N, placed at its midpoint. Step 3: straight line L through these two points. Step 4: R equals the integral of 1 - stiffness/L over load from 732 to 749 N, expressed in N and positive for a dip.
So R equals 6.26 N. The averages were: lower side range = 28.8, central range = 17.5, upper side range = 26.8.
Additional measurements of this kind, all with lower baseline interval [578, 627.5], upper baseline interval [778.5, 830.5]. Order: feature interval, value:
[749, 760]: 1.74 N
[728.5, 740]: 2.86 N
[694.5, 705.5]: 0.88 N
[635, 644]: -1.22 N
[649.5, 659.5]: -2.43 N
